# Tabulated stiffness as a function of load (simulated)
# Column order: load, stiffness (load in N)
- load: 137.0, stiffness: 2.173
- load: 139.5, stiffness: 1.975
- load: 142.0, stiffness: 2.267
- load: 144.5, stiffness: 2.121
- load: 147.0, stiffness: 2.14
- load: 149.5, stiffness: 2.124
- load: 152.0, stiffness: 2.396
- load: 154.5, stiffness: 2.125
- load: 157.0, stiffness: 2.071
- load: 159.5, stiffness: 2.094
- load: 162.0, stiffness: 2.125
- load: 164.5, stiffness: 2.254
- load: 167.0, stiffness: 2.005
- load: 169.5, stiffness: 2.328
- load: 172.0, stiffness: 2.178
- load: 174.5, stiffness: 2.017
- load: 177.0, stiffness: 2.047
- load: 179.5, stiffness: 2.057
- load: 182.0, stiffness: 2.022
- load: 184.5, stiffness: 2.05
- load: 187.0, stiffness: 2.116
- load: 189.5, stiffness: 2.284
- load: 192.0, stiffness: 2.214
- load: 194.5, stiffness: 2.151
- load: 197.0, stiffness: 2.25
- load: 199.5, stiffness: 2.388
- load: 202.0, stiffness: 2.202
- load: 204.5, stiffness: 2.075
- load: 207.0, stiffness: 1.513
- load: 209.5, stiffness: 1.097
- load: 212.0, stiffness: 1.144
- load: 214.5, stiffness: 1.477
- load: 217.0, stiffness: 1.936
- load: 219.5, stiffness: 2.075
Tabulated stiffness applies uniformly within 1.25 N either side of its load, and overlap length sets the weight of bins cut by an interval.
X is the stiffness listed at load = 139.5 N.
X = 1.975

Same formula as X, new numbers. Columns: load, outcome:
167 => 2.005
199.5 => 2.388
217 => 1.936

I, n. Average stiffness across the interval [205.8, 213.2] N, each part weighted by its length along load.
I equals 1.25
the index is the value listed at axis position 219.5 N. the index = 2.075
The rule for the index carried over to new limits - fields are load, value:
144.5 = 2.121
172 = 2.178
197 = 2.25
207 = 1.513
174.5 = 2.017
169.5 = 2.328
